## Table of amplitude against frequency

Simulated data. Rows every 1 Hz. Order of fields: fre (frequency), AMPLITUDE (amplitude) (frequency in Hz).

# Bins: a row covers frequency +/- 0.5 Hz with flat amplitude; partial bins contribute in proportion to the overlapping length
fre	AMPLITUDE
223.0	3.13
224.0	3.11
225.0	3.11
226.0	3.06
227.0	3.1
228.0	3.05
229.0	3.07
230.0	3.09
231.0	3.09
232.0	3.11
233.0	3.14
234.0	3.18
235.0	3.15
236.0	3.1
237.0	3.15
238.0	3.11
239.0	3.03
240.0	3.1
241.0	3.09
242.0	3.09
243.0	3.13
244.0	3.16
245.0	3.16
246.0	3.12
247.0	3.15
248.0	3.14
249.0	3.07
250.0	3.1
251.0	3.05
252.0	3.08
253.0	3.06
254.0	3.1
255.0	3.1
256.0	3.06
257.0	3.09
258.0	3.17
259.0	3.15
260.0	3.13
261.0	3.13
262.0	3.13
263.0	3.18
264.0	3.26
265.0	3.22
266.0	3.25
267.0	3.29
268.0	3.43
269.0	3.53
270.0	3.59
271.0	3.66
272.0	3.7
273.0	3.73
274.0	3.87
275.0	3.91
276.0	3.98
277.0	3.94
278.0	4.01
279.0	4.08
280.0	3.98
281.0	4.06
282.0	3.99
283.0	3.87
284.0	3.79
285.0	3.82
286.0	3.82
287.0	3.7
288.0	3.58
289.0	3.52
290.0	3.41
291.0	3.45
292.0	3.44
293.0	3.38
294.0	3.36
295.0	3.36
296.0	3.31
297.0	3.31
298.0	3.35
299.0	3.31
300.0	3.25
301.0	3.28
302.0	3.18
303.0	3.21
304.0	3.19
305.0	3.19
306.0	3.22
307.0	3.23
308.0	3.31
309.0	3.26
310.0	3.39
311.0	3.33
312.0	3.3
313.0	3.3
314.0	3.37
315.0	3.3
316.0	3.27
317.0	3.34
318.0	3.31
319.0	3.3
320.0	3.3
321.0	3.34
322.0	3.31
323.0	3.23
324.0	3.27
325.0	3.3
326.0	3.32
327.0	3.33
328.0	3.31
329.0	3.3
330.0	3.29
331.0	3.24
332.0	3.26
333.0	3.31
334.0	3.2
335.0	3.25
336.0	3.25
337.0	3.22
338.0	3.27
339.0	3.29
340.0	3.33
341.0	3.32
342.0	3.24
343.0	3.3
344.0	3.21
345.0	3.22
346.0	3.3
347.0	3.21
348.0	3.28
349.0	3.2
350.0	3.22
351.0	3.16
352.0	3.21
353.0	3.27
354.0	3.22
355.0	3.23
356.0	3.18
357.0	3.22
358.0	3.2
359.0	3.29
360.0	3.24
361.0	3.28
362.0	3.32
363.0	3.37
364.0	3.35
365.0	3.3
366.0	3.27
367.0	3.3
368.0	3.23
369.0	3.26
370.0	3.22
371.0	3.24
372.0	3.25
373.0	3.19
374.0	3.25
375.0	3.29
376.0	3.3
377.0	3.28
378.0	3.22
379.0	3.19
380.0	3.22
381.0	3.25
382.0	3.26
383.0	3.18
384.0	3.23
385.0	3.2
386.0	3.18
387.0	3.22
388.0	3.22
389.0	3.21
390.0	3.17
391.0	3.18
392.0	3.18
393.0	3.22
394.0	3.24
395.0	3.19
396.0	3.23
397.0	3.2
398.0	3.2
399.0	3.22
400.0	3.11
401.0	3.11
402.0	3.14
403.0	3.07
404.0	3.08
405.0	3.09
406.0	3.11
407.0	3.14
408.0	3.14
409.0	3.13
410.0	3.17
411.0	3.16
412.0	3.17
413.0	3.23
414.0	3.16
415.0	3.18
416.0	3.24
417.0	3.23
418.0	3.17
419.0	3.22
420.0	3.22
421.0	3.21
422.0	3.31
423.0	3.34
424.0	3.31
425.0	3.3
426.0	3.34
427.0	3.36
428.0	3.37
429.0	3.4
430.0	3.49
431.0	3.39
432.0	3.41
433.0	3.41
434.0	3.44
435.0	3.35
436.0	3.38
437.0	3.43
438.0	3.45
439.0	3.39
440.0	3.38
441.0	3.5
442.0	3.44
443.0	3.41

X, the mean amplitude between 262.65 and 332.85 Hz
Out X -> 3.45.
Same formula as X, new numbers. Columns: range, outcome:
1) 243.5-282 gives 3.4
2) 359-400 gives 3.24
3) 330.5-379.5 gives 3.25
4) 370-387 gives 3.23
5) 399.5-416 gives 3.14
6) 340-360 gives 3.24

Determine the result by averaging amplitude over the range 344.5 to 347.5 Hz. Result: 3.24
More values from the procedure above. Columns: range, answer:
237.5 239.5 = 3.07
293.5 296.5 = 3.34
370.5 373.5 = 3.23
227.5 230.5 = 3.07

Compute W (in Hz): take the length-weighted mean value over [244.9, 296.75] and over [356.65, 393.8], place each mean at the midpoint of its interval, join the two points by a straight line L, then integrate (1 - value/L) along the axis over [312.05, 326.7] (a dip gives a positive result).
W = 0.2 Hz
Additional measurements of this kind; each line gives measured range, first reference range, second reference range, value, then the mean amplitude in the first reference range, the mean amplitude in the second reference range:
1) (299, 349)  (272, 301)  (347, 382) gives 2.66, 3.66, 3.25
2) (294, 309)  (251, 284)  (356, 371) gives 0.64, 3.49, 3.27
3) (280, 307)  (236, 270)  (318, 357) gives -2.29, 3.16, 3.26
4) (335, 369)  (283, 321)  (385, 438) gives 0.58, 3.38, 3.24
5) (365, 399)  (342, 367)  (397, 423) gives -0.15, 3.25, 3.17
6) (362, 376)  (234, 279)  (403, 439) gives 0.02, 3.3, 3.27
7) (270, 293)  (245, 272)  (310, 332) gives -3.75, 3.21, 3.3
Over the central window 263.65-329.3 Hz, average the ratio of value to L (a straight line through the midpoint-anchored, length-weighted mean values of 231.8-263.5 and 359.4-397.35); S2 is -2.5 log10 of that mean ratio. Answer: -0.10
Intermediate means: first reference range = 3.12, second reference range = 3.24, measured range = 3.47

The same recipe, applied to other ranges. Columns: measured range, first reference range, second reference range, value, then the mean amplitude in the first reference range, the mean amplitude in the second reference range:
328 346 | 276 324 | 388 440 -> 0.04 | 3.46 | 3.25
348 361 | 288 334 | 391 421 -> 0.01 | 3.31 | 3.17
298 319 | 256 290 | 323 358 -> 0.04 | 3.58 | 3.26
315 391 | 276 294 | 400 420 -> 0.05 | 3.75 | 3.16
